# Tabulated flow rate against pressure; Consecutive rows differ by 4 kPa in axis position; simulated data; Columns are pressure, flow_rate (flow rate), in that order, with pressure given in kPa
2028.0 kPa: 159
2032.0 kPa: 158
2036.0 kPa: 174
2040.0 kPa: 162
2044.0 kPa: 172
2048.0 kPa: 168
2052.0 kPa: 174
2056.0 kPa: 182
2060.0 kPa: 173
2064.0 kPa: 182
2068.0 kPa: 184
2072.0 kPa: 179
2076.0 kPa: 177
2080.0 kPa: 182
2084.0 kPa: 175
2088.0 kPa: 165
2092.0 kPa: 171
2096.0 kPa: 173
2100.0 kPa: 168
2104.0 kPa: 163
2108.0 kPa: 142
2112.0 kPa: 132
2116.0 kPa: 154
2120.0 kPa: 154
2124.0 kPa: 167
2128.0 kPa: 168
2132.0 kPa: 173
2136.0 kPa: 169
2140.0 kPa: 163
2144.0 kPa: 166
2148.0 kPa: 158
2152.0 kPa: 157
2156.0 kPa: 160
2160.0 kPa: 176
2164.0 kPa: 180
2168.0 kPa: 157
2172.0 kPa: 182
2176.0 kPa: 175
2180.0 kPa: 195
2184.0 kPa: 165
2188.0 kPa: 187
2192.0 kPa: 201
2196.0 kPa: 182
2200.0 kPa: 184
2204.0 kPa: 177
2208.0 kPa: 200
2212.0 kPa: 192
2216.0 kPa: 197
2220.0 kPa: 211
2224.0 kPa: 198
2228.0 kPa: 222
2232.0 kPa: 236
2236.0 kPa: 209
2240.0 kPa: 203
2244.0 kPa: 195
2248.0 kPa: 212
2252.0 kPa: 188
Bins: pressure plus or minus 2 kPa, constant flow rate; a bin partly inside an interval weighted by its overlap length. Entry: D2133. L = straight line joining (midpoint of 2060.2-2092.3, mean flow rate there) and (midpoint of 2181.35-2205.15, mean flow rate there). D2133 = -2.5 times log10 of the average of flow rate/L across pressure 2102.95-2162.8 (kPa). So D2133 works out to 0.13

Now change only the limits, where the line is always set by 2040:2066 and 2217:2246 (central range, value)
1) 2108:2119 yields 0.281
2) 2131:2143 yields 0.141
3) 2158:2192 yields 0.117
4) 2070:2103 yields 0.045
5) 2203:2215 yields 0.078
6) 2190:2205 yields 0.093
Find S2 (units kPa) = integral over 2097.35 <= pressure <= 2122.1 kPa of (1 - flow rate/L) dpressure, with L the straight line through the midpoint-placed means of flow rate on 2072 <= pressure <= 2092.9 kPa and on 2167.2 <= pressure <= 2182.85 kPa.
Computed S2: 3.22 kPa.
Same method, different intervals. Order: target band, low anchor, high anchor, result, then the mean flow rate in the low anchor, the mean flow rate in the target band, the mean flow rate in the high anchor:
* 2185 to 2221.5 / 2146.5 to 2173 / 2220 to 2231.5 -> 1.15 kPa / 167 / 191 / 214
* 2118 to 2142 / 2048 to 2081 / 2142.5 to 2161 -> 0.13 kPa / 178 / 166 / 163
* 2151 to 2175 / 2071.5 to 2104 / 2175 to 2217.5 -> 1.74 kPa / 173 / 169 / 187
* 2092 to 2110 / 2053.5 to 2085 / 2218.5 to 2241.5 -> 2.26 kPa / 179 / 163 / 213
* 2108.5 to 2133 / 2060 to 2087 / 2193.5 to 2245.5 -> 3.89 kPa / 179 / 156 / 201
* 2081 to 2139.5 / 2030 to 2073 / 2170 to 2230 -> 5.70 kPa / 173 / 163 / 191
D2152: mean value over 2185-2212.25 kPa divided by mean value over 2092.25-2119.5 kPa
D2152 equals 1.20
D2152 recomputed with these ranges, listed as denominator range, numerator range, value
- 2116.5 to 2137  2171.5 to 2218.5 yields 1.13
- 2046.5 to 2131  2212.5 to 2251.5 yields 1.23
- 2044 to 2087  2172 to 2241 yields 1.10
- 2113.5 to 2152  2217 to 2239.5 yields 1.31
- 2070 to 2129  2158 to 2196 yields 1.09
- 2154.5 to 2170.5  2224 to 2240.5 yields 1.28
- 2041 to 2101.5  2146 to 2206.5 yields 1.01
